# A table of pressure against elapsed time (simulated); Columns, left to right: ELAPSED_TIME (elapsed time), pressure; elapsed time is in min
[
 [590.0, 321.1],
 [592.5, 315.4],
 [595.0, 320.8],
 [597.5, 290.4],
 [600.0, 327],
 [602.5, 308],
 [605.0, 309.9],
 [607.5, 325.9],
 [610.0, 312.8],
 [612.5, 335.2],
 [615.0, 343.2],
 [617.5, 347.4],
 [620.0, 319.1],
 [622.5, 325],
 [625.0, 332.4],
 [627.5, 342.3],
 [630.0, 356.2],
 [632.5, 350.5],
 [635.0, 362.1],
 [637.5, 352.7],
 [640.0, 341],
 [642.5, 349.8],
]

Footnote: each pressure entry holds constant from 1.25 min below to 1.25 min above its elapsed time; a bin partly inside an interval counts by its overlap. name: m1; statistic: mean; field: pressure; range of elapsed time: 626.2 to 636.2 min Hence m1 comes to 353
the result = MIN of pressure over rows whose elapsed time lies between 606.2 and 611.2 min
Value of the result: 312.8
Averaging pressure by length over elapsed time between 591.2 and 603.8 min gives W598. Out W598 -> 312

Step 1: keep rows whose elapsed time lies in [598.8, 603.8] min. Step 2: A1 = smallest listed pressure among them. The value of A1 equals 308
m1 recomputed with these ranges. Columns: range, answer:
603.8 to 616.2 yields 325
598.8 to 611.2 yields 317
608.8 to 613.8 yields 324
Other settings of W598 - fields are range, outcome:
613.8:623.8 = 334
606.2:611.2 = 319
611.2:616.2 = 339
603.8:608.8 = 318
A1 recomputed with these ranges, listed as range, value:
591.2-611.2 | 290.4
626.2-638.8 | 342.3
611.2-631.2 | 319.1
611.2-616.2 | 335.2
